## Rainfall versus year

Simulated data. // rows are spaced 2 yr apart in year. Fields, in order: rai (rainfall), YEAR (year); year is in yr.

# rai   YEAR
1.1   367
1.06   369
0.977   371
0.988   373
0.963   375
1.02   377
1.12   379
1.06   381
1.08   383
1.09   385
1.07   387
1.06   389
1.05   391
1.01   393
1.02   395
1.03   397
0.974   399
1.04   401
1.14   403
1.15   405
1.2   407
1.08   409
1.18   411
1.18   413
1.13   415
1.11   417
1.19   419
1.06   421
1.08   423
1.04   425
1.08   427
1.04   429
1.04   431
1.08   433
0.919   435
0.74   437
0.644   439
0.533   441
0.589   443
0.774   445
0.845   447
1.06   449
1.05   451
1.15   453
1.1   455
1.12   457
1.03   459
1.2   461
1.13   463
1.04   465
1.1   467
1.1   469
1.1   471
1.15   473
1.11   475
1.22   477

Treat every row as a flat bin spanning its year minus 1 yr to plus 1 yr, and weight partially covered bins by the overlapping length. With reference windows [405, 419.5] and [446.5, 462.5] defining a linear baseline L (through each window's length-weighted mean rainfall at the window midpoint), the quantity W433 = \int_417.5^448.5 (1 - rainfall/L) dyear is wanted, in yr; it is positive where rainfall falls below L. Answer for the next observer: 5.6 yr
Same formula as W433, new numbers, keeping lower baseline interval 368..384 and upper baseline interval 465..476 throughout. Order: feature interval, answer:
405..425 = -1.3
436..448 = 4.4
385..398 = 0.0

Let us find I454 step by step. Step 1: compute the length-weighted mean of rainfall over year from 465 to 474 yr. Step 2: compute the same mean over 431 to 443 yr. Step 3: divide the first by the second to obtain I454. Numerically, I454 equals 1.40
